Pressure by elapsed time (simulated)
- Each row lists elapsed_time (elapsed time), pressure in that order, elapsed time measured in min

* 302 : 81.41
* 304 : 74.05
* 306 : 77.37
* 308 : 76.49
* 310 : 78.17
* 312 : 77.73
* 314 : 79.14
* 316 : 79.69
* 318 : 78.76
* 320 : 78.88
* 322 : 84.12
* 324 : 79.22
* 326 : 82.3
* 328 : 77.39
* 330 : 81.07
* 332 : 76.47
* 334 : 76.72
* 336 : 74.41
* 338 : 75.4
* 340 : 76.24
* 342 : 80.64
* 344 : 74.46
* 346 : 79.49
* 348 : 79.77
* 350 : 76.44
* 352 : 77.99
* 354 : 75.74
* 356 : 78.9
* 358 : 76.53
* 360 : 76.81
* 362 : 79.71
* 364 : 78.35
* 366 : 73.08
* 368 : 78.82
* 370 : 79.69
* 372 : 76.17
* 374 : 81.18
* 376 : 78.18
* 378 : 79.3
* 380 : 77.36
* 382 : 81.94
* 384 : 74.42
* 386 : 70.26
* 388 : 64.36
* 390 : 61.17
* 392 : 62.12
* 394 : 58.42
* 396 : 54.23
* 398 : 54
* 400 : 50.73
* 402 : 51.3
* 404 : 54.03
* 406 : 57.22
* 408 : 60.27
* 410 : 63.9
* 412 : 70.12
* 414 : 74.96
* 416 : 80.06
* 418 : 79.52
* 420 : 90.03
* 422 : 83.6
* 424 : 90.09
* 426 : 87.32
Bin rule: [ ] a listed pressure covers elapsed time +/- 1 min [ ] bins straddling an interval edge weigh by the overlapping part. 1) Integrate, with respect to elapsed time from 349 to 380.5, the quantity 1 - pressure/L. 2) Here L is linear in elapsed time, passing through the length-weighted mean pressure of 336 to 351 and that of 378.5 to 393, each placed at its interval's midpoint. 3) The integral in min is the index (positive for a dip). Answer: -1.7 min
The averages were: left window 77.3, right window 70.5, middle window 77.8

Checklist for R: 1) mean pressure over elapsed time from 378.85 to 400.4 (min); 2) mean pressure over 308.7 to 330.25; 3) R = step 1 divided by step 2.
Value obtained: 0.8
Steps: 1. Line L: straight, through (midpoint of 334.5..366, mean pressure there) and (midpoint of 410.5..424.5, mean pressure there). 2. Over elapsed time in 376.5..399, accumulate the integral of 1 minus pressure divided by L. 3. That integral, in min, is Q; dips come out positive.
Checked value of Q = 3.3 min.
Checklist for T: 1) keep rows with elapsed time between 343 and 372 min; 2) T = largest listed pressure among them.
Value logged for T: 79.77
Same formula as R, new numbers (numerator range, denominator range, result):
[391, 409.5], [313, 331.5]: 0.70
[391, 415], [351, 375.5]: 0.76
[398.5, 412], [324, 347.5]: 0.74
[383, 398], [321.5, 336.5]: 0.80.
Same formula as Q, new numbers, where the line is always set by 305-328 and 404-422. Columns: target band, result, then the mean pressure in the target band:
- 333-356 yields -0.04 min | 77.1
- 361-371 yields -0.35 min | 77.9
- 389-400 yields 2.37 min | 57.3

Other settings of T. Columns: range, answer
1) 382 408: 81.94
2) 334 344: 80.64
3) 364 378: 81.18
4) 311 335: 84.12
